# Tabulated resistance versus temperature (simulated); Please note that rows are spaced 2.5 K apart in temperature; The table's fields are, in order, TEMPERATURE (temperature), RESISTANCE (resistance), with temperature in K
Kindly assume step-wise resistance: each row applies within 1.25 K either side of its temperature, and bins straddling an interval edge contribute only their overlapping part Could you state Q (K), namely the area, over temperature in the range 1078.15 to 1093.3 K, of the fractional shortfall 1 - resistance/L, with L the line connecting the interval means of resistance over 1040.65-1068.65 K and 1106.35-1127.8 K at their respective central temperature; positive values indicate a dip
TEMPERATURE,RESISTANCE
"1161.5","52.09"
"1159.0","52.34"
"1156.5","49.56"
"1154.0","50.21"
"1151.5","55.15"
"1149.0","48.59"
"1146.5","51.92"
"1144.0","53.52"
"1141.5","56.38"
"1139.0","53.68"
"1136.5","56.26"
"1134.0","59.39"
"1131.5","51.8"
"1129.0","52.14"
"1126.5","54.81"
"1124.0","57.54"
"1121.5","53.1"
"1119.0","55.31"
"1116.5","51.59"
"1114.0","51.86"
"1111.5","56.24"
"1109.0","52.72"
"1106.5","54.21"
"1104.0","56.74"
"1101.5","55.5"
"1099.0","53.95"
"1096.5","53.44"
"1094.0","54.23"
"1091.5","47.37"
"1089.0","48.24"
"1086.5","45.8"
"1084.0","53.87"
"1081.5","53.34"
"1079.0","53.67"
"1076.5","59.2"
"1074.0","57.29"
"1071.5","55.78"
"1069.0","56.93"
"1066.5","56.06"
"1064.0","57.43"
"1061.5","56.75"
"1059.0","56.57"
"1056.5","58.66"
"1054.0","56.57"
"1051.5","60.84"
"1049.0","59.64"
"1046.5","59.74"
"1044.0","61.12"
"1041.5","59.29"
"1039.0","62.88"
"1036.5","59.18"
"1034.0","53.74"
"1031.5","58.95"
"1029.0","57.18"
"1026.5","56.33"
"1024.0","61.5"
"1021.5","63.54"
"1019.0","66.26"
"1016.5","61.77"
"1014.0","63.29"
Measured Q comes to 1.6 K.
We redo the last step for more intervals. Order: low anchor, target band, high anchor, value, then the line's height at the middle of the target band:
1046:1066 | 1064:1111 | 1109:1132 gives 1.76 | 56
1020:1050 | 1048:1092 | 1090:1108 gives 0.74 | 56.2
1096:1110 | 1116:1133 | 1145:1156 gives -0.27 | 53.1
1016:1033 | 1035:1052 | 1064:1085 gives -0.42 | 58.8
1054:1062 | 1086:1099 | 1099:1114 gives 1.17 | 55.5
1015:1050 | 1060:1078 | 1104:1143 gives 0.27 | 57.9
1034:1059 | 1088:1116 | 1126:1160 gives 1.34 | 55.8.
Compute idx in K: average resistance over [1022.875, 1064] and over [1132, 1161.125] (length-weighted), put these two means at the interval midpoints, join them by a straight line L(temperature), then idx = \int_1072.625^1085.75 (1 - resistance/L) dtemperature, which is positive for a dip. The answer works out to 0.4 K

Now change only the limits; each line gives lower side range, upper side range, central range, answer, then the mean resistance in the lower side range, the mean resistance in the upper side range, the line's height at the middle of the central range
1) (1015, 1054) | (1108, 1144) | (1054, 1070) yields 0.37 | 60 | 54.5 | 58.4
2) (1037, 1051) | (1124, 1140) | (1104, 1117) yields 0.58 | 60.5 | 54.9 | 56.3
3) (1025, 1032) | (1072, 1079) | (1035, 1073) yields -0.76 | 57.5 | 57.2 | 57.3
